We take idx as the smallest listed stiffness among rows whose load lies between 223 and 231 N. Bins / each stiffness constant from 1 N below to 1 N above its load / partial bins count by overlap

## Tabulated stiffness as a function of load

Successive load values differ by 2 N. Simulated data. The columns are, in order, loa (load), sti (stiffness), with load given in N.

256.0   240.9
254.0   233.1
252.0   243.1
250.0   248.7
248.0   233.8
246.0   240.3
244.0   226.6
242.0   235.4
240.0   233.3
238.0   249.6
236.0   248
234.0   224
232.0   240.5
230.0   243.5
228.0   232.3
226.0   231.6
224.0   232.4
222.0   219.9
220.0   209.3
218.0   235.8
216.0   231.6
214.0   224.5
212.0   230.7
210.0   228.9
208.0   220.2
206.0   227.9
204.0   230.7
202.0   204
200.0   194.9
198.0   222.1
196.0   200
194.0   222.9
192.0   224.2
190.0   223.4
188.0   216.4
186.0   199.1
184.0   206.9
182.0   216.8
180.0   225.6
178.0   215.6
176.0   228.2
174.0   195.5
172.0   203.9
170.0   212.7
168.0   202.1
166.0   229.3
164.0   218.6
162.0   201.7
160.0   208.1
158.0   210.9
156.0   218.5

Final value 231.6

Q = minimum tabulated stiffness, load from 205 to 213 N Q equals 220.2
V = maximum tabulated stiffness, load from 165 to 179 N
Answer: 229.3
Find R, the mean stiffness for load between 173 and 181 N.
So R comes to 216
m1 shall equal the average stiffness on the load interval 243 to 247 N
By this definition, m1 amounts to 233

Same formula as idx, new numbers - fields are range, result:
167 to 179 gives 195.5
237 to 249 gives 226.6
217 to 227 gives 209.3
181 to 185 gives 206.9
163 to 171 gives 202.1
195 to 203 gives 194.9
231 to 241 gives 224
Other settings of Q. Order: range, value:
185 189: 199.1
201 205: 204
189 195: 222.9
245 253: 233.8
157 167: 201.7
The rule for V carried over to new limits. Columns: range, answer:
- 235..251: 249.6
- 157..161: 210.9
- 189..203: 224.2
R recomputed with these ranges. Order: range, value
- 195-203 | 205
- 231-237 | 238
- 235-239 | 249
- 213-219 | 231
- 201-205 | 217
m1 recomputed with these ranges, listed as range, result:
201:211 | 222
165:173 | 212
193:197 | 211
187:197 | 217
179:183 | 221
